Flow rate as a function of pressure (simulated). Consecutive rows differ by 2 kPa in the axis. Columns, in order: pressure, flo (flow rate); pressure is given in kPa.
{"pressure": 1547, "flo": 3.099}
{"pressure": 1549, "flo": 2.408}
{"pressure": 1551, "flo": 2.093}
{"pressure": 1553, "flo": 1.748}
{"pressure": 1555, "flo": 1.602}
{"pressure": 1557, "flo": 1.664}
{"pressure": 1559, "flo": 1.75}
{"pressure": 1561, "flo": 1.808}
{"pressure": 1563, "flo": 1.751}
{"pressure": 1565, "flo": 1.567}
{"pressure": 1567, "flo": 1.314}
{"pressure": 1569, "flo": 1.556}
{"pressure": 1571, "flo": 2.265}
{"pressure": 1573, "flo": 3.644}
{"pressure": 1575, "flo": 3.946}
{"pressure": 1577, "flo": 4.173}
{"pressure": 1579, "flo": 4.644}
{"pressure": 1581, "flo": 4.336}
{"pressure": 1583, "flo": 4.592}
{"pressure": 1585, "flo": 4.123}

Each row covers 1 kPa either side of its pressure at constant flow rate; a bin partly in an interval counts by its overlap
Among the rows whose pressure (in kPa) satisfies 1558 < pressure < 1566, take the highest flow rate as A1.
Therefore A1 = 1.808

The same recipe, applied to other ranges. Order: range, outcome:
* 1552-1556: 1.748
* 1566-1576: 3.946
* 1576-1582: 4.644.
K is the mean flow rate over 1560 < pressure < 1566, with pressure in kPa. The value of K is 1.71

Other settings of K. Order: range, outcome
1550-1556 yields 1.81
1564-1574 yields 2.07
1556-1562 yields 1.74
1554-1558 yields 1.63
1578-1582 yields 4.49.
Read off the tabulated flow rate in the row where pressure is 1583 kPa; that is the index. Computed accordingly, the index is 4.592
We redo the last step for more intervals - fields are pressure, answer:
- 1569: 1.556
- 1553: 1.748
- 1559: 1.75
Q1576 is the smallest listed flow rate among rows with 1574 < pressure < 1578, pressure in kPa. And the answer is 3.946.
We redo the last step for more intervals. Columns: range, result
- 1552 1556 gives 1.602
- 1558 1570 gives 1.314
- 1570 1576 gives 2.265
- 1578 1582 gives 4.336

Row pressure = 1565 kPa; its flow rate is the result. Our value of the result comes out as 1.567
